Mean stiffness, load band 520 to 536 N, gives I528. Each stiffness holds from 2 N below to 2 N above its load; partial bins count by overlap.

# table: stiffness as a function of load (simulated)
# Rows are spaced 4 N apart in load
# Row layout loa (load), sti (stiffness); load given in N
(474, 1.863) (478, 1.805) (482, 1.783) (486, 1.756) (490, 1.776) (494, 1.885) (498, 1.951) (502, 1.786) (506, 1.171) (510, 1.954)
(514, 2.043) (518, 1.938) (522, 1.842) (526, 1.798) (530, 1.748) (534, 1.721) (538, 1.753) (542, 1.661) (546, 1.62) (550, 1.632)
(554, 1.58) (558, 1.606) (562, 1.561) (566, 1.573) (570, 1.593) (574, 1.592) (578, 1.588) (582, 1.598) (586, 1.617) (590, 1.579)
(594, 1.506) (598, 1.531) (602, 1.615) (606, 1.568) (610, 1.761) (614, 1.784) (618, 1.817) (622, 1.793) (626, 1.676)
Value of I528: 1.78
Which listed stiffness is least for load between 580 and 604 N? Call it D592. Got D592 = 1.506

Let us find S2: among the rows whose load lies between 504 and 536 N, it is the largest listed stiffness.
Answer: 2.043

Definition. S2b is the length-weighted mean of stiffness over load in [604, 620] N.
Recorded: 1.73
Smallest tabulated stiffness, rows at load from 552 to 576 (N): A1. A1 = 1.561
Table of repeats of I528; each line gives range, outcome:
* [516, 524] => 1.89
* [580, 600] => 1.57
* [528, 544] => 1.72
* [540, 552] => 1.64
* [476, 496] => 1.8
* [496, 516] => 1.78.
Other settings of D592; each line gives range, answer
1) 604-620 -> 1.568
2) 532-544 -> 1.661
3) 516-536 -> 1.721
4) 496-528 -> 1.171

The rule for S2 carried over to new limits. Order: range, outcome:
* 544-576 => 1.632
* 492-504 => 1.951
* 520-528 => 1.842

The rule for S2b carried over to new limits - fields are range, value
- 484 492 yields 1.77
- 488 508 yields 1.71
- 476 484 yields 1.79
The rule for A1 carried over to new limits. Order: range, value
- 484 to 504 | 1.756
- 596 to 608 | 1.531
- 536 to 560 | 1.58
